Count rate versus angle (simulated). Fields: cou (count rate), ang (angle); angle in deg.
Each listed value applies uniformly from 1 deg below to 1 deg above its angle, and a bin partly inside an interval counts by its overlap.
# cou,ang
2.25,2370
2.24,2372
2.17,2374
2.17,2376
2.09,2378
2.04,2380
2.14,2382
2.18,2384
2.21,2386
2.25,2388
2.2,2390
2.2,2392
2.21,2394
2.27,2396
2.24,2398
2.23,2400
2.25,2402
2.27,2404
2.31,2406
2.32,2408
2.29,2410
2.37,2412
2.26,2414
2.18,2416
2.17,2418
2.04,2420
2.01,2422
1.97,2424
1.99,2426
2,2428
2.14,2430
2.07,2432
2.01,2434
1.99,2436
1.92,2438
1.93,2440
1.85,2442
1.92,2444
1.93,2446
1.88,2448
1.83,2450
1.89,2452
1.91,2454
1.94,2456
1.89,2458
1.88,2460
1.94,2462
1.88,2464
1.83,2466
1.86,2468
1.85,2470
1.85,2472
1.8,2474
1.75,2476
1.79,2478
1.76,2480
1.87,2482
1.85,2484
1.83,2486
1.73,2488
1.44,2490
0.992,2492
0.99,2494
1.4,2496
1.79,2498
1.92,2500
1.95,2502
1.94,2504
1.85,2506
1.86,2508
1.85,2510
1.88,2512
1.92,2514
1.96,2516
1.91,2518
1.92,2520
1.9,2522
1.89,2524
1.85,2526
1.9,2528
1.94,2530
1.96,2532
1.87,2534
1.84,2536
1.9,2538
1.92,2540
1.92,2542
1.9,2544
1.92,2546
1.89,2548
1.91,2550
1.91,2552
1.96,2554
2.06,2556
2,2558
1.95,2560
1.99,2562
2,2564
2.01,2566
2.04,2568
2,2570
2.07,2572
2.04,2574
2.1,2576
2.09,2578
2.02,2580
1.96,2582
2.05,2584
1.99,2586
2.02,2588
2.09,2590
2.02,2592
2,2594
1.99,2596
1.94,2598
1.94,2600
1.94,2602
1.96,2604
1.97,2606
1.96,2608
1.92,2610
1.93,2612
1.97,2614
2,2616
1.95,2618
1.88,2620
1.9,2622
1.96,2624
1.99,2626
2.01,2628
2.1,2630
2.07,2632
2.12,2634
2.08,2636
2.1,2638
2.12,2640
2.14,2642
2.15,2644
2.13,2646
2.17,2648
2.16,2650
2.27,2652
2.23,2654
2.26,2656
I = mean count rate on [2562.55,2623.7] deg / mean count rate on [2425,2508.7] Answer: 1.1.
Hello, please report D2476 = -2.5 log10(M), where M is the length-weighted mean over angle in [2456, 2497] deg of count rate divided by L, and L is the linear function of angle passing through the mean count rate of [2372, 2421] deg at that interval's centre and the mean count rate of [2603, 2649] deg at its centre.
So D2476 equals 0.24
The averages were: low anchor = 2.21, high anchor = 2.03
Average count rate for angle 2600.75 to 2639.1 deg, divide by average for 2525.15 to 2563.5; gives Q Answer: 1.03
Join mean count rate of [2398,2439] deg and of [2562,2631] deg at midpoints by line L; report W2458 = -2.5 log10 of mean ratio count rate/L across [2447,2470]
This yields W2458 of 0.12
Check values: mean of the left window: 2.14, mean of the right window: 1.99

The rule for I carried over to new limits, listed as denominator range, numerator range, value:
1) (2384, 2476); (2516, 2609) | 0.96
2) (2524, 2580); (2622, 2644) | 1.05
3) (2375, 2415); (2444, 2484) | 0.84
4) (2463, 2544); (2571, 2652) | 1.12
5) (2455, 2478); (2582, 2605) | 1.07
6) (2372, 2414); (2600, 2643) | 0.90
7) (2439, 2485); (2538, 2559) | 1.04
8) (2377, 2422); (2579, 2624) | 0.89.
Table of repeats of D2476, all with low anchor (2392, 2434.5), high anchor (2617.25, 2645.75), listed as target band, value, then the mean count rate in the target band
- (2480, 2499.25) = 0.34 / 1.56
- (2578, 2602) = 0.04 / 2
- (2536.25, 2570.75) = 0.07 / 1.95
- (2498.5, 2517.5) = 0.12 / 1.9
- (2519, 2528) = 0.12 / 1.89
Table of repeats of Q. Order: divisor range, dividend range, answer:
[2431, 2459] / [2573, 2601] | 1.05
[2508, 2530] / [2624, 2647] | 1.10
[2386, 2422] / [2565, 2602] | 0.90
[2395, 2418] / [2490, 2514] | 0.74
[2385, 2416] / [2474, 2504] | 0.74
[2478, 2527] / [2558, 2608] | 1.14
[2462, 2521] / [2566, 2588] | 1.15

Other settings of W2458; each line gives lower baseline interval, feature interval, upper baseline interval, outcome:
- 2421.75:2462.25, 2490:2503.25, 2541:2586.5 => 0.29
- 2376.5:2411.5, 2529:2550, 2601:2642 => 0.09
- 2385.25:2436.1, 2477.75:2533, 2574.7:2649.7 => 0.18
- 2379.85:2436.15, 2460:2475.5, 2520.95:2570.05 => 0.12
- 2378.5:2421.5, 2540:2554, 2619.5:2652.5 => 0.12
